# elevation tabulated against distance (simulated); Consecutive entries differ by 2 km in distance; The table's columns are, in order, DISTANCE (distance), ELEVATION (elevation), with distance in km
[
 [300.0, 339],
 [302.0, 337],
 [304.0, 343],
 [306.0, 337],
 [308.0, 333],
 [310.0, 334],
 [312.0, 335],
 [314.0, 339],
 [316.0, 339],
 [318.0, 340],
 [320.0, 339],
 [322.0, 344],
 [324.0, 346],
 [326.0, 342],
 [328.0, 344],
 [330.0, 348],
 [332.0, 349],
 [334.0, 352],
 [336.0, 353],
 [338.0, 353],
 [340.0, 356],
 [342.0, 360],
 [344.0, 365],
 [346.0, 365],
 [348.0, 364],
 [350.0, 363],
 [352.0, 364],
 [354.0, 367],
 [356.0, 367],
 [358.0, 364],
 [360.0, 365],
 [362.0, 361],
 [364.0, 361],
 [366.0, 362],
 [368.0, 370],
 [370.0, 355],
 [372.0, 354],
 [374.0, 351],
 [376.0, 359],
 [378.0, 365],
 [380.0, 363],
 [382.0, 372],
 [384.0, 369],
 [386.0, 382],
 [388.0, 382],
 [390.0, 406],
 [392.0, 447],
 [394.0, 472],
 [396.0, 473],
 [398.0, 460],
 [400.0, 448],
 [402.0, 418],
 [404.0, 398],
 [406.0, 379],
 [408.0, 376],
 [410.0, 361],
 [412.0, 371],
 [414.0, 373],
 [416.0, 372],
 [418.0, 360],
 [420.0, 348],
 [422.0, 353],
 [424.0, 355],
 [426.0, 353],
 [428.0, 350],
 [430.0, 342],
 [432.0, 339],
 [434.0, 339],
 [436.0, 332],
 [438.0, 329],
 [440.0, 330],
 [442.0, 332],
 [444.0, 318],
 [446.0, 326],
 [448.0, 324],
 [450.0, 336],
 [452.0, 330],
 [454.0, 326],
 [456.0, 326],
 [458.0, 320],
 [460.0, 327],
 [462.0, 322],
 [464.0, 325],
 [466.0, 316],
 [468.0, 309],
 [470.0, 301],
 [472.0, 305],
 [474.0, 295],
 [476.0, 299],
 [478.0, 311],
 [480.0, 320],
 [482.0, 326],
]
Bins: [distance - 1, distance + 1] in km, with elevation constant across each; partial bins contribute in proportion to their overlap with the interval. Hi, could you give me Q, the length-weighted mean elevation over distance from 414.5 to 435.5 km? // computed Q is 351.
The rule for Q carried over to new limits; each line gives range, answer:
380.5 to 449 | 373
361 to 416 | 388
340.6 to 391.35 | 367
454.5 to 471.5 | 318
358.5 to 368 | 363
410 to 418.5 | 369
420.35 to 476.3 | 328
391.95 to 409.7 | 426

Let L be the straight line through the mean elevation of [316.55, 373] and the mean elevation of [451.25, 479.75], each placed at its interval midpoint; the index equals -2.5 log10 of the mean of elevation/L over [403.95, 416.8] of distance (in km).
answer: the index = -0.12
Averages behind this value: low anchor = 356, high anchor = 315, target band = 374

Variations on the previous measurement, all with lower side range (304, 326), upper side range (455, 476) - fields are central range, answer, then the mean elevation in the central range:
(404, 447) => -0.10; 351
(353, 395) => -0.14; 376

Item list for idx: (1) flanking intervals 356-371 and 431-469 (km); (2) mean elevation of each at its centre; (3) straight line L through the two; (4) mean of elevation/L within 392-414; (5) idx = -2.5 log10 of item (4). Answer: -0.20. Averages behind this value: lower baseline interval 363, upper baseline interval 327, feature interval 415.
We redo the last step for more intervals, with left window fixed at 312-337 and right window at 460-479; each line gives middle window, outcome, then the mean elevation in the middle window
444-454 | -0.043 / 328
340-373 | -0.081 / 363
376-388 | -0.123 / 370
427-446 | -0.054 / 334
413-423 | -0.124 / 361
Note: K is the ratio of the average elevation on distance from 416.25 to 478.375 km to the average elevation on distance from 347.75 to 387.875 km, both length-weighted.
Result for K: 0.90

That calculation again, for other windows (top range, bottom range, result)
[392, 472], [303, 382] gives 1.01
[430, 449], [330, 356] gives 0.92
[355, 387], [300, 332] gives 1.07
